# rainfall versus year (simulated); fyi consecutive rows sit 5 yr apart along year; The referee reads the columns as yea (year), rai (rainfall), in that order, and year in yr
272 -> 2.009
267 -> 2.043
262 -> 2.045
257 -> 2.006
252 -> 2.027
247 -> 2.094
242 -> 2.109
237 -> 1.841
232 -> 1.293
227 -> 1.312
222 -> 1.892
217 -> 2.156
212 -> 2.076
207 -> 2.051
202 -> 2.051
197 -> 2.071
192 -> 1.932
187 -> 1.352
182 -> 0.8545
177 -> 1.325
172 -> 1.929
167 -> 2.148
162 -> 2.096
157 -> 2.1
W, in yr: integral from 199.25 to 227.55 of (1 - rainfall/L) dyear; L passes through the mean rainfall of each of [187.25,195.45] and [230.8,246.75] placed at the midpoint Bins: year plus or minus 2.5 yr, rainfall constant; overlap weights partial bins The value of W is -2.5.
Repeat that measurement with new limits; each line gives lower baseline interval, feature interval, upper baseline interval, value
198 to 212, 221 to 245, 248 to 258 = 4.2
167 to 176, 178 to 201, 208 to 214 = 4.8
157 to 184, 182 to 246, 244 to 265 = 2.7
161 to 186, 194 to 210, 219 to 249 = -3.5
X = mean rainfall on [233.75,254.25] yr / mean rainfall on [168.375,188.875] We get 1.4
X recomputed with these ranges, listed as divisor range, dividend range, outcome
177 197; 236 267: 1.39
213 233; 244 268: 1.19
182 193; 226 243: 1.14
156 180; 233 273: 1.06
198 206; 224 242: 0.77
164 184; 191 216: 1.28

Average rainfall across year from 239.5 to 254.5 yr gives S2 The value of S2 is 2.08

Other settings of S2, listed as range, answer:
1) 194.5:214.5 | 2.06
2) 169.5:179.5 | 1.63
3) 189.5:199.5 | 2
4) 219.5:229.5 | 1.6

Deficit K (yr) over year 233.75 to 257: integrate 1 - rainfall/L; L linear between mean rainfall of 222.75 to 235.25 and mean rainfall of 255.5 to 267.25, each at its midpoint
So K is -3.6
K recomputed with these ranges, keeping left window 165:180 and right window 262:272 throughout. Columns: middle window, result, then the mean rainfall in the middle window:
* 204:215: -1.2 yr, 2.07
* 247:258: -0.2 yr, 2.04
